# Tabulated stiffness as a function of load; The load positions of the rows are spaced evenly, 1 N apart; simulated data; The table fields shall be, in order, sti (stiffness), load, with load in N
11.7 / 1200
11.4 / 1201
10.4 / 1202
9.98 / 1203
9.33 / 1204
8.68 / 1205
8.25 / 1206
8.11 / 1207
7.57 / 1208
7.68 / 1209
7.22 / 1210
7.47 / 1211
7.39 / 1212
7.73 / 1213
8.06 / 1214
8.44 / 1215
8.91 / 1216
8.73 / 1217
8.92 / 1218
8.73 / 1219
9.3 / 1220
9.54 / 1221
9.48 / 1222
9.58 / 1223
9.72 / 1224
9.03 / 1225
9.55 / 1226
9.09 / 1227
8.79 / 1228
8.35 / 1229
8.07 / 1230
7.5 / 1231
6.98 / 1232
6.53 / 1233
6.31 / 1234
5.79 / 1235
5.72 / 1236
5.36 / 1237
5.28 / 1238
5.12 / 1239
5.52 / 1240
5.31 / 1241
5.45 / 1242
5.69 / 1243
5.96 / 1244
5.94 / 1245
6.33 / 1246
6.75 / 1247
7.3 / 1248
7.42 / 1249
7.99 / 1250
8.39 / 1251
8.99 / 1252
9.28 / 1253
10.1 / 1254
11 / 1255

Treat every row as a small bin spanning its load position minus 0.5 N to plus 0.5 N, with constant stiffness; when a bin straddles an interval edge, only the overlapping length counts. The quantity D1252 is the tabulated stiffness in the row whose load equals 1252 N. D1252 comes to 8.99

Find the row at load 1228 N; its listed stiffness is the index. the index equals 8.79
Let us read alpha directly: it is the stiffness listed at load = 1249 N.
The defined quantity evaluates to 7.42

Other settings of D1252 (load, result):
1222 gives 9.48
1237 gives 5.36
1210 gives 7.22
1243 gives 5.69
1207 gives 8.11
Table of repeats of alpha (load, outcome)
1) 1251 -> 8.39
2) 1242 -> 5.45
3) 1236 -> 5.72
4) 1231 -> 7.5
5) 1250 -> 7.99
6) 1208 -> 7.57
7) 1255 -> 11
